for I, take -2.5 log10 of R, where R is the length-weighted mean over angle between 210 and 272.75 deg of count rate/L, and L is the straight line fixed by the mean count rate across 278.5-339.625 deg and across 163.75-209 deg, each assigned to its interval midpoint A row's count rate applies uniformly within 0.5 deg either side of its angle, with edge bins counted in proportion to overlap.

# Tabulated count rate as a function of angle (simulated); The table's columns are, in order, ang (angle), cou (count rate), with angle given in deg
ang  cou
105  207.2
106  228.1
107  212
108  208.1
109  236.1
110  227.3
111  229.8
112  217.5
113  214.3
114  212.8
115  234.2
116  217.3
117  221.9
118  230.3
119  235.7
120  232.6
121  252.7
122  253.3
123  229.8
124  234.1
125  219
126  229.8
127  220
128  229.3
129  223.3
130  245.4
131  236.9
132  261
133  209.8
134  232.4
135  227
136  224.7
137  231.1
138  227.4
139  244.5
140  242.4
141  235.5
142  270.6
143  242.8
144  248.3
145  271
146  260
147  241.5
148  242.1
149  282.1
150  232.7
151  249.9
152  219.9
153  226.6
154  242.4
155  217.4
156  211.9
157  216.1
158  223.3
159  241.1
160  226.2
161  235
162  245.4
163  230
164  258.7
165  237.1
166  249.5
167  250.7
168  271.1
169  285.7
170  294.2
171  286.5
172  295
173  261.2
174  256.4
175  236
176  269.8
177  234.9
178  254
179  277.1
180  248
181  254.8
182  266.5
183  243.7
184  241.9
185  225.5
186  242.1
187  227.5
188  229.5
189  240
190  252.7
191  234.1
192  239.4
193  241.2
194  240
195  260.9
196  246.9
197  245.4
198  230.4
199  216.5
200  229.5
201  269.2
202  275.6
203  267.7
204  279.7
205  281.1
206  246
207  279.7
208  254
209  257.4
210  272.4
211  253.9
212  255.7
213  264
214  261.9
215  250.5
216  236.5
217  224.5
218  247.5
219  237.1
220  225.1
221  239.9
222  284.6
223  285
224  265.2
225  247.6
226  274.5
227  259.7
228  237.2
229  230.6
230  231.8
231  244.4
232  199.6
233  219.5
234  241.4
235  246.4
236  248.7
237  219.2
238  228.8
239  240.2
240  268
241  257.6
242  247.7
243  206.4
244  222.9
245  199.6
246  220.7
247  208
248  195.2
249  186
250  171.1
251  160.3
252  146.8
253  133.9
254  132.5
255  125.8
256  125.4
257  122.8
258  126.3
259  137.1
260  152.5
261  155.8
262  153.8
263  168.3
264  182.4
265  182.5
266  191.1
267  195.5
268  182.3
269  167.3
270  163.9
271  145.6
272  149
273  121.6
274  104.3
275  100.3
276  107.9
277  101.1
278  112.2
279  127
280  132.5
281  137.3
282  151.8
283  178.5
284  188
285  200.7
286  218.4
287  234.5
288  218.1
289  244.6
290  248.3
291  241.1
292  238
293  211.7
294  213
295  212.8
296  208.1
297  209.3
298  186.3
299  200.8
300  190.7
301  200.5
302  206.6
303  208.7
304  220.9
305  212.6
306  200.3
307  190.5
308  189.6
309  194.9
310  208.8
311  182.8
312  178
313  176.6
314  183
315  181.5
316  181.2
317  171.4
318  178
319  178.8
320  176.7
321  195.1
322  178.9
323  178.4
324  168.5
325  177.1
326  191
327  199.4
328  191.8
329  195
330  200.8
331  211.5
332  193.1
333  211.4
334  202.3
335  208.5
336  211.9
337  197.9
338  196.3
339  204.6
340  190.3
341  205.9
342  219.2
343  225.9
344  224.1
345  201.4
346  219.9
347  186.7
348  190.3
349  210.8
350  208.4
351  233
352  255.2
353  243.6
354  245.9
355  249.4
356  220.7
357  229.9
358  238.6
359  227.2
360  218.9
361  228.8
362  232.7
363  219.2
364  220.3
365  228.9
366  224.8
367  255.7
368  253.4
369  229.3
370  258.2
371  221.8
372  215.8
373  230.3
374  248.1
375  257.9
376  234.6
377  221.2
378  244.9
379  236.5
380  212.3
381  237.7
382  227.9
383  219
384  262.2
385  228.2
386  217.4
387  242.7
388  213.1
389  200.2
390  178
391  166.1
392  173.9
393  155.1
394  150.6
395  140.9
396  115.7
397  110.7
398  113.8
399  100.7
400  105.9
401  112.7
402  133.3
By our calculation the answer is 0.10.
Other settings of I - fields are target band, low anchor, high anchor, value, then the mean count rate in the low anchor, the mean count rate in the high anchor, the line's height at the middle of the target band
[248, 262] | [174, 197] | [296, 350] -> 0.45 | 246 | 196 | 221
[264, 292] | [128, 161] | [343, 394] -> 0.32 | 238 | 223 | 229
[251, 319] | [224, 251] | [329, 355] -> 0.25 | 228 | 212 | 221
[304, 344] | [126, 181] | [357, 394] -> 0.18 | 245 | 224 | 229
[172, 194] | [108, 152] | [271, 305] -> -0.14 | 236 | 182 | 218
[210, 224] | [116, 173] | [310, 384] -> -0.10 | 242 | 213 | 231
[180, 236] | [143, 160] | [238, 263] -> -0.21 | 239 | 180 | 205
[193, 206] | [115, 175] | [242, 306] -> -0.18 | 242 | 177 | 214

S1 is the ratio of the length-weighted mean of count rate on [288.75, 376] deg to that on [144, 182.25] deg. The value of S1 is 0.84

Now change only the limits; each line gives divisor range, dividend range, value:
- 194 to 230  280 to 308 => 0.81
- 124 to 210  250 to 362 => 0.76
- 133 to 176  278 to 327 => 0.79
